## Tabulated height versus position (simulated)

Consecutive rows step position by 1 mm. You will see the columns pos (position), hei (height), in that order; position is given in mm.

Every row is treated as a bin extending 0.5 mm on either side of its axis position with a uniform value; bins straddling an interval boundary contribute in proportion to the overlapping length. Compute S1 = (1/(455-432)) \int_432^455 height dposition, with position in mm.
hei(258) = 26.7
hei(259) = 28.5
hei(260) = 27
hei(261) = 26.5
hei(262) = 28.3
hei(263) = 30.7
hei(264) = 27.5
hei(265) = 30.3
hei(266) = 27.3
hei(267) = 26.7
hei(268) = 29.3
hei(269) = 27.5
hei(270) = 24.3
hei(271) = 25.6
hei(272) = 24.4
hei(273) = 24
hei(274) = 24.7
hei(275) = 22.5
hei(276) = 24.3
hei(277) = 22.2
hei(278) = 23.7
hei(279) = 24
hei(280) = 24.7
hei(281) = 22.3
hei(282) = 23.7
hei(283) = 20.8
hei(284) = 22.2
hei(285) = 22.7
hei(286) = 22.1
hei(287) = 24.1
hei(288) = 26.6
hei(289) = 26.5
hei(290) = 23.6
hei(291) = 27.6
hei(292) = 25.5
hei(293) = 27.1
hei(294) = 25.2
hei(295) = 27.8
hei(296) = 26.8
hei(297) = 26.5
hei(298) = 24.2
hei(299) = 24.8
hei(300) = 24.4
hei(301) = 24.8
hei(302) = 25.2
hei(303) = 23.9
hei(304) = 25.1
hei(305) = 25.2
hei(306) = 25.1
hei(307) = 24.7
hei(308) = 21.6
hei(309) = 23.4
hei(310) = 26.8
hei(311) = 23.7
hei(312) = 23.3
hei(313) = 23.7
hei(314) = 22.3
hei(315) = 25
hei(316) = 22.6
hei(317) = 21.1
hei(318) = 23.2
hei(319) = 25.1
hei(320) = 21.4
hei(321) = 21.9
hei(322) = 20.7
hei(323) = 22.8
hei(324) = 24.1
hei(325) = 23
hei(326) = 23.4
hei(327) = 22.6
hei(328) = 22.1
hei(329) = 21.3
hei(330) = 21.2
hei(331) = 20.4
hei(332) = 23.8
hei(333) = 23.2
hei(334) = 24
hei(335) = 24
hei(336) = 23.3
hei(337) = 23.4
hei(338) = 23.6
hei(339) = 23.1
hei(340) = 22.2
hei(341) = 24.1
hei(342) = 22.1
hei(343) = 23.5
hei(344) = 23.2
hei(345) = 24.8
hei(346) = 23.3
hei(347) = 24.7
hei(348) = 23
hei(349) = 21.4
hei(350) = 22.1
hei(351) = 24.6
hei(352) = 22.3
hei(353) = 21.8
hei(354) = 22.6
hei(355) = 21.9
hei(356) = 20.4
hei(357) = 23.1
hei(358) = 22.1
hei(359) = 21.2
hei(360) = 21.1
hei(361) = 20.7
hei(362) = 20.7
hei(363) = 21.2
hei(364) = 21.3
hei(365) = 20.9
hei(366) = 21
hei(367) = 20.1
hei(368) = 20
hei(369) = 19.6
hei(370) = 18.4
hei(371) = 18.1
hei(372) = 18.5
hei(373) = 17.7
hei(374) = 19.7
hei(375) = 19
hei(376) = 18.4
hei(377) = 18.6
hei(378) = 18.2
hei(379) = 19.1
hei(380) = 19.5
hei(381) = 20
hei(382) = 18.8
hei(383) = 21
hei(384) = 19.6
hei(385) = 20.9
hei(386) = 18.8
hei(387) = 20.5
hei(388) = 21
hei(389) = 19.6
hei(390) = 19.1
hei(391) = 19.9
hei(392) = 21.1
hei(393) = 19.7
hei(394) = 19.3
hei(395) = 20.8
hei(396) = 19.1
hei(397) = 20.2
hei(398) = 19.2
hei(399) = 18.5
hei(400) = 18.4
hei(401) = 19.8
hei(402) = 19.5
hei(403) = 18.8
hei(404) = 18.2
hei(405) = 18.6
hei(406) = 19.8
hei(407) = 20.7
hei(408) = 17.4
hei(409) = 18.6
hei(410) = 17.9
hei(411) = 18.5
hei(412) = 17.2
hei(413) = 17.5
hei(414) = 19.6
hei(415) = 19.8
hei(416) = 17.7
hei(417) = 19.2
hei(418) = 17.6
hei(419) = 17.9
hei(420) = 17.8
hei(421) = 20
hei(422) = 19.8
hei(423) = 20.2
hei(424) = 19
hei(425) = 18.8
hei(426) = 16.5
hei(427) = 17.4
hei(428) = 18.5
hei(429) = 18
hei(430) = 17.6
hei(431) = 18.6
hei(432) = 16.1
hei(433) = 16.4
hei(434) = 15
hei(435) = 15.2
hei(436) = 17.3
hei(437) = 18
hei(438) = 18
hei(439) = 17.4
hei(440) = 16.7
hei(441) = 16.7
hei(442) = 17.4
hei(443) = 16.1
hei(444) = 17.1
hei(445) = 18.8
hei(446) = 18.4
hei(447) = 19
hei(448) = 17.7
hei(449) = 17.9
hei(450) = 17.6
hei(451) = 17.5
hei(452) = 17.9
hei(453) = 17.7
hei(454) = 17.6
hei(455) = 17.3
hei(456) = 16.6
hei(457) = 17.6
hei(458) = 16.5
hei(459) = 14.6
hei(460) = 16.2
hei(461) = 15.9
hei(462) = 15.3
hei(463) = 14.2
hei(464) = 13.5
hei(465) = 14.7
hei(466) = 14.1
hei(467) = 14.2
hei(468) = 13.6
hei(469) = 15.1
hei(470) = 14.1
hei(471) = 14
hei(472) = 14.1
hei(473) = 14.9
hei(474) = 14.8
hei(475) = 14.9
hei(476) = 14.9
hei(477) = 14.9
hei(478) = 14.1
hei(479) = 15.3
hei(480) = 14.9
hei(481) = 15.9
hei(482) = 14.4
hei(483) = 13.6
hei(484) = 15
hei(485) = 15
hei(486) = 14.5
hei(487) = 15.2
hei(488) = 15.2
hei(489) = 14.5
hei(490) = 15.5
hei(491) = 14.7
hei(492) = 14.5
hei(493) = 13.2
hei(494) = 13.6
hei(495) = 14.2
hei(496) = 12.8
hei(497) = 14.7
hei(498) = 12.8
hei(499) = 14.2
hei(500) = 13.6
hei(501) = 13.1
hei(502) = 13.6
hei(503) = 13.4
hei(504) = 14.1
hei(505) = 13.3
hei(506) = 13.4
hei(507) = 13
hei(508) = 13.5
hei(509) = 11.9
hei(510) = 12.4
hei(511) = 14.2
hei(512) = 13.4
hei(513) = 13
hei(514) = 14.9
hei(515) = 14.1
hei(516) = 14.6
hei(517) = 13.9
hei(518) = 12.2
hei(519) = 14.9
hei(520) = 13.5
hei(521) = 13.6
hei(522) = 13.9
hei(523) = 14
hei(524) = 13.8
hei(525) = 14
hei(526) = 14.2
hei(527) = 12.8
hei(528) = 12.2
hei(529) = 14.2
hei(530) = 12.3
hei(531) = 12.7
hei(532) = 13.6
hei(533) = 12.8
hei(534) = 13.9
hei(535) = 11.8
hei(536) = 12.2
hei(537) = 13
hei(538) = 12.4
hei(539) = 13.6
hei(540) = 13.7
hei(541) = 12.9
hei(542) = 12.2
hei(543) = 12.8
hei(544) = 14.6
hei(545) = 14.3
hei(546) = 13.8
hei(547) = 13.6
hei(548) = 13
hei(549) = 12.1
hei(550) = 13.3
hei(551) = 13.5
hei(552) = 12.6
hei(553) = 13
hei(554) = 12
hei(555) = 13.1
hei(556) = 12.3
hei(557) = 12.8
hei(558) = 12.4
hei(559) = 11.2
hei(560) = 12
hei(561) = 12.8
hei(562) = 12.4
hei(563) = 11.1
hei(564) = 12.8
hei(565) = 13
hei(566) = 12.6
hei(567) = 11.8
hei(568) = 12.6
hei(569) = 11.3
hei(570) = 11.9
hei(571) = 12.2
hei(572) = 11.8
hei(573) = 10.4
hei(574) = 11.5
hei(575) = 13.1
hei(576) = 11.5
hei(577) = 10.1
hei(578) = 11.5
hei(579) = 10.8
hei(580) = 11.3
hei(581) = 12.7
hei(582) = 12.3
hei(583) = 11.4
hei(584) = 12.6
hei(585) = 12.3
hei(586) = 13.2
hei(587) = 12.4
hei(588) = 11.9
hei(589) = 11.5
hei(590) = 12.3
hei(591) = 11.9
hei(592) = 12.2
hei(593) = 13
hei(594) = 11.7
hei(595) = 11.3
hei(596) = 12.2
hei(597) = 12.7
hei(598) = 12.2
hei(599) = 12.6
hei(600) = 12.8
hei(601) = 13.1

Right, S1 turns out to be 17.3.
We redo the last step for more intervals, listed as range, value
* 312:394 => 21.5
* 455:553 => 14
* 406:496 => 16.5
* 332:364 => 22.7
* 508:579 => 12.8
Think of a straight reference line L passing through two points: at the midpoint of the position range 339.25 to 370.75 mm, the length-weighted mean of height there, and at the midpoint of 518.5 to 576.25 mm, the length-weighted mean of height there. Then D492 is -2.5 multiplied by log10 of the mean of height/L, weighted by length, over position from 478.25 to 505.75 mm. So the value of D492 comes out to 0.088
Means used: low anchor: 21.9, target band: 14.2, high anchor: 12.8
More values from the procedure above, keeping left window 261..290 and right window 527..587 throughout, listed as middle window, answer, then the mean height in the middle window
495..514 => 0.11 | 13.4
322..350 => -0.03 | 23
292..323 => -0.02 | 24.2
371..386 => 0.07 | 19.2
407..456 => 0.02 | 17.8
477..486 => 0.08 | 14.8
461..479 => 0.13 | 14.5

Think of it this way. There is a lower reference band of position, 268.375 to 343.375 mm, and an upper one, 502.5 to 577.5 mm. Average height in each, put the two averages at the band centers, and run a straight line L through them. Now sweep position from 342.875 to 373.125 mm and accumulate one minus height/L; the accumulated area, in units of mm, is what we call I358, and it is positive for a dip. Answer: -0.1 mm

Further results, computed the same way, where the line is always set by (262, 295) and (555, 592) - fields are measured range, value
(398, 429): 0.8 mm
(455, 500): 4.4 mm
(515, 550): 1.3 mm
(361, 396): 1.7 mm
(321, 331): 0.4 mm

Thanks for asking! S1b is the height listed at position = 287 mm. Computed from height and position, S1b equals 24.1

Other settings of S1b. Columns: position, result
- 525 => 14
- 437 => 18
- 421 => 20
